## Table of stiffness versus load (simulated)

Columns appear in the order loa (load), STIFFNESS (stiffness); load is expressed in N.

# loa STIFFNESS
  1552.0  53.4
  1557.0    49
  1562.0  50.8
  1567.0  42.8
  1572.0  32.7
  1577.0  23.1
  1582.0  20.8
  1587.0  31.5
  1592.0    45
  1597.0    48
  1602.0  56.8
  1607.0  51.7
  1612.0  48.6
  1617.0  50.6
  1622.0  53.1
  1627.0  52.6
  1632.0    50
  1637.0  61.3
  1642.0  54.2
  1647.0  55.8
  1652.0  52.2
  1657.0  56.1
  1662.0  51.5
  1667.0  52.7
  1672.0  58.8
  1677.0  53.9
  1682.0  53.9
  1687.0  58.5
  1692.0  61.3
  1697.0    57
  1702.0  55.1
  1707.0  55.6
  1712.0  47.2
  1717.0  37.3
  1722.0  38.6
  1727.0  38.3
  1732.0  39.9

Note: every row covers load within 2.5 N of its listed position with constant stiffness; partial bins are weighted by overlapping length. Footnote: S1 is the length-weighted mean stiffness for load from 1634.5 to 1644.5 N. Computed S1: 57.8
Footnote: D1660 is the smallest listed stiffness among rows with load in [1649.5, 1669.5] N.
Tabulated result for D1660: 51.5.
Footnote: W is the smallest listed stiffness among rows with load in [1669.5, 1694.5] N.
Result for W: 53.9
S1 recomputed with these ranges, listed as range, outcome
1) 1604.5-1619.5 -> 50.3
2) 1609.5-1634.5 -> 51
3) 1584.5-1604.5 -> 45.3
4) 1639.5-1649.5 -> 55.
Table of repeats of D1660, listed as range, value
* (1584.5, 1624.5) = 31.5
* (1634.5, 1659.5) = 52.2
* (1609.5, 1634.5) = 48.6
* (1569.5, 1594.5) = 20.8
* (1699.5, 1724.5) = 37.3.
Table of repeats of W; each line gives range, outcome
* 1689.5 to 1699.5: 57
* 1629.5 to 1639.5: 50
